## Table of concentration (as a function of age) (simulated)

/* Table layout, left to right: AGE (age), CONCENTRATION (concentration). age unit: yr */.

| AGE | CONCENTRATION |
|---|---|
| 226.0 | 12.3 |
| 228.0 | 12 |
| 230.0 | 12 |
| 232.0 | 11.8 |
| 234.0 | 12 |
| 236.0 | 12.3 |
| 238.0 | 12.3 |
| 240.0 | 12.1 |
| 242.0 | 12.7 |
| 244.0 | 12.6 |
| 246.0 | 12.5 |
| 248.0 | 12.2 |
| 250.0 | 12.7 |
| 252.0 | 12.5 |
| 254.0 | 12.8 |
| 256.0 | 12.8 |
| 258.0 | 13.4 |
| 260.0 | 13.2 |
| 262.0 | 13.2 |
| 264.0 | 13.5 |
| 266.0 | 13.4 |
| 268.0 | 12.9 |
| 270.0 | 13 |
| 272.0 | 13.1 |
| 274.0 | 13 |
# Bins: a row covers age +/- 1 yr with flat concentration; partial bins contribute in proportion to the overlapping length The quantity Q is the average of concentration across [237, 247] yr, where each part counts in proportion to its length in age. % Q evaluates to 12.4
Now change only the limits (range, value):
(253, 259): 13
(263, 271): 13.2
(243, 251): 12.5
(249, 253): 12.6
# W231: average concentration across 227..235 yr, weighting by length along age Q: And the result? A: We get 11.9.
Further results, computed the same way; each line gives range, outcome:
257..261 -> 13.3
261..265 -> 13.3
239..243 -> 12.4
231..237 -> 12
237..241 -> 12.2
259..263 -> 13.2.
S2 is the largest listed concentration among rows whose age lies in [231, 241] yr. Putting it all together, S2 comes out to 12.3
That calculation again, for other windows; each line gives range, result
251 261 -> 13.4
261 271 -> 13.5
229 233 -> 12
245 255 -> 12.8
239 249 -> 12.7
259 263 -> 13.2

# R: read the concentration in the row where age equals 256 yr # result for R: 12.8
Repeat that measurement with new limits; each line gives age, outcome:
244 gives 12.6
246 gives 12.5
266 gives 13.4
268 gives 12.9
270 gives 13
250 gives 12.7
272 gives 13.1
